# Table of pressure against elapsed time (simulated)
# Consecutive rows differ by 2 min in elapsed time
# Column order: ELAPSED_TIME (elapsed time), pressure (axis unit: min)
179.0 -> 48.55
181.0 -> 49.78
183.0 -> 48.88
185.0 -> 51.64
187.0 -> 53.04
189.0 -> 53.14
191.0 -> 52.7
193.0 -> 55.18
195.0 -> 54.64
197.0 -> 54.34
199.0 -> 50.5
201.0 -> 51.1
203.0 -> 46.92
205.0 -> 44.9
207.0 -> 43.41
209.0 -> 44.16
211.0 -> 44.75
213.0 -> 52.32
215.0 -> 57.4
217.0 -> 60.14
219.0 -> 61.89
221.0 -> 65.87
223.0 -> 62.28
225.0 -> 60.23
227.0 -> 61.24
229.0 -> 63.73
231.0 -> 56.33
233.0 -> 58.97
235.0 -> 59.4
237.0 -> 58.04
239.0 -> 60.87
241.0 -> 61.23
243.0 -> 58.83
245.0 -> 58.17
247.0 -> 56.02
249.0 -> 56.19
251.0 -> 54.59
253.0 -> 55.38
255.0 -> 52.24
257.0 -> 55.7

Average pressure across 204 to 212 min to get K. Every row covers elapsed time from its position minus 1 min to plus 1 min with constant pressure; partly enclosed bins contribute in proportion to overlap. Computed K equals 44.3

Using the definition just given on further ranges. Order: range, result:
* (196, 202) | 52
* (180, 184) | 49.3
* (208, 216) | 49.7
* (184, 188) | 52.3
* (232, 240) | 59.3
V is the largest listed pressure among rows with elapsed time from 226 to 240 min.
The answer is 63.73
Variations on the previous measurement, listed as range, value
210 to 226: 65.87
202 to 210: 46.92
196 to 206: 54.34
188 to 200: 55.18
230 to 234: 58.97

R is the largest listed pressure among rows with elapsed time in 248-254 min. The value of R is 56.19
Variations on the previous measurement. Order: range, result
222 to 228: 62.28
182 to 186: 51.64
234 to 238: 59.4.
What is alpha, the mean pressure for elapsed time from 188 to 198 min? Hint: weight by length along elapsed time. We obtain 54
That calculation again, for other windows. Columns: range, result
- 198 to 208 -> 47.4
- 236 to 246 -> 59.4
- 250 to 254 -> 55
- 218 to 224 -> 63.3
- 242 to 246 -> 58.5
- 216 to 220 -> 61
